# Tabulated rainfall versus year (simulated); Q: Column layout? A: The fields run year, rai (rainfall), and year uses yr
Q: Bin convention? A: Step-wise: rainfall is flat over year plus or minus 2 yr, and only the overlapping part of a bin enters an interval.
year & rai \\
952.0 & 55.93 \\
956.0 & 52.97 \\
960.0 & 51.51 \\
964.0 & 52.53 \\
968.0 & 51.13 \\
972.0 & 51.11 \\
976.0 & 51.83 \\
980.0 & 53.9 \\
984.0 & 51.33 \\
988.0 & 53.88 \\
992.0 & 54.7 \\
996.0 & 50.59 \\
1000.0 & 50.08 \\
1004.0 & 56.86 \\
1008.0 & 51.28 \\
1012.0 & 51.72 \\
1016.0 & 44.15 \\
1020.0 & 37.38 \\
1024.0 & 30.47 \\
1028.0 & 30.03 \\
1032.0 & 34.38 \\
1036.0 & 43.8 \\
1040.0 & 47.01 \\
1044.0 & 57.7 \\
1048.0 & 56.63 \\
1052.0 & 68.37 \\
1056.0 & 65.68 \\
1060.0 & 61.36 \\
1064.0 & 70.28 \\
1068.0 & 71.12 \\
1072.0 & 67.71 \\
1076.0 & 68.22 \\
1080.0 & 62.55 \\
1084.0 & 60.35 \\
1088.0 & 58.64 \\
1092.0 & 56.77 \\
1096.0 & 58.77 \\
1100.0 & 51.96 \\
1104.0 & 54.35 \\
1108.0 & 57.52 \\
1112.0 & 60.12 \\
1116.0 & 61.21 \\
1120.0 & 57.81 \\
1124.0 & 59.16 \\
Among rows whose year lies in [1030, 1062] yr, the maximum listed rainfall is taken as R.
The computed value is 68.37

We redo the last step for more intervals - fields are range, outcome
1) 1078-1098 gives 62.55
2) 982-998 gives 54.7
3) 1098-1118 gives 61.21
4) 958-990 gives 53.9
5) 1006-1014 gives 51.72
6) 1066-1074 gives 71.12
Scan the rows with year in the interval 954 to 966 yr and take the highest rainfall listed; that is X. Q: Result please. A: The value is 52.97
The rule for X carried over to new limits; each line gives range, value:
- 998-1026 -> 56.86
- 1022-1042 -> 47.01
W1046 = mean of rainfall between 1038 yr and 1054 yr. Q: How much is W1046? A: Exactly 57.4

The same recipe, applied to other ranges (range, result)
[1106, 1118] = 59.6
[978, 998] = 52.9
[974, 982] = 52.9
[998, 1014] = 52.5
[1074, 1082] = 65.4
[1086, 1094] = 57.7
